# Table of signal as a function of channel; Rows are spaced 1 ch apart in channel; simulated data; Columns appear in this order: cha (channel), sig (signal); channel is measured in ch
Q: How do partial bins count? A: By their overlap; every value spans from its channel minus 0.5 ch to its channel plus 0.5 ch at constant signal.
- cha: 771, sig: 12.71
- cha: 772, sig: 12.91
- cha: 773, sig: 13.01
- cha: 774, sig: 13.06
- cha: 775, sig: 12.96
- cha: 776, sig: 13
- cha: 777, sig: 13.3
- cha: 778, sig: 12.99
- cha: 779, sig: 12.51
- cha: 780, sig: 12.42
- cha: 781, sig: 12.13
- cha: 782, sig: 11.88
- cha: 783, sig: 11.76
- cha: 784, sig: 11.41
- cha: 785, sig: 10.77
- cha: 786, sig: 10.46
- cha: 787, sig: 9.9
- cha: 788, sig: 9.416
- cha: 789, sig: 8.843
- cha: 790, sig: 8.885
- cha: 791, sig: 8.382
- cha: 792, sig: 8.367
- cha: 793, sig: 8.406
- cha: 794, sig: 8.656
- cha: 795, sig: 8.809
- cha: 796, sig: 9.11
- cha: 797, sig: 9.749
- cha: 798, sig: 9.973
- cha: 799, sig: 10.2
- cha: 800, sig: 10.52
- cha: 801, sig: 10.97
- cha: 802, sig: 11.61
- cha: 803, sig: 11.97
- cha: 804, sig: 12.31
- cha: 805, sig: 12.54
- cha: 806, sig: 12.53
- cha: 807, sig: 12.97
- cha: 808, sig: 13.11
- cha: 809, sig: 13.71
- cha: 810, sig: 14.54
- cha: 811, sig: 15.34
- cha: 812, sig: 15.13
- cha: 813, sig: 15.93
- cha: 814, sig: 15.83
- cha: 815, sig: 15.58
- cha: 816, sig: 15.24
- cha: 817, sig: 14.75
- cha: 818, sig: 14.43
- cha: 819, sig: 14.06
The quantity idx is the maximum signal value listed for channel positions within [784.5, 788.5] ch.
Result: 10.77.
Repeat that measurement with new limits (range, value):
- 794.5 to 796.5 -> 9.11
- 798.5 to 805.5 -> 12.54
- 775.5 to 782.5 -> 13.3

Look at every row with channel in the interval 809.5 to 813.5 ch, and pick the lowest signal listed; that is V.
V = 14.54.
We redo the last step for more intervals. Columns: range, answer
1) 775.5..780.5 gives 12.42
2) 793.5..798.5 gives 8.656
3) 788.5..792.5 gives 8.367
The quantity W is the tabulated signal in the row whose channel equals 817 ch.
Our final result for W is 14.75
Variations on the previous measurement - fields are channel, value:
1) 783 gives 11.76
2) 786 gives 10.46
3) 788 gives 9.416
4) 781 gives 12.13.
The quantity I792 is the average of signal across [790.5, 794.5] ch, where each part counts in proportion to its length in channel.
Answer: 8.45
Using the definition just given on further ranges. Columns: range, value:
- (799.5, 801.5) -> 10.7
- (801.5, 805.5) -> 12.1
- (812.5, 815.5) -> 15.8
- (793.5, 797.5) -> 9.08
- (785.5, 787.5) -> 10.2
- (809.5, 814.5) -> 15.4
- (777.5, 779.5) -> 12.8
